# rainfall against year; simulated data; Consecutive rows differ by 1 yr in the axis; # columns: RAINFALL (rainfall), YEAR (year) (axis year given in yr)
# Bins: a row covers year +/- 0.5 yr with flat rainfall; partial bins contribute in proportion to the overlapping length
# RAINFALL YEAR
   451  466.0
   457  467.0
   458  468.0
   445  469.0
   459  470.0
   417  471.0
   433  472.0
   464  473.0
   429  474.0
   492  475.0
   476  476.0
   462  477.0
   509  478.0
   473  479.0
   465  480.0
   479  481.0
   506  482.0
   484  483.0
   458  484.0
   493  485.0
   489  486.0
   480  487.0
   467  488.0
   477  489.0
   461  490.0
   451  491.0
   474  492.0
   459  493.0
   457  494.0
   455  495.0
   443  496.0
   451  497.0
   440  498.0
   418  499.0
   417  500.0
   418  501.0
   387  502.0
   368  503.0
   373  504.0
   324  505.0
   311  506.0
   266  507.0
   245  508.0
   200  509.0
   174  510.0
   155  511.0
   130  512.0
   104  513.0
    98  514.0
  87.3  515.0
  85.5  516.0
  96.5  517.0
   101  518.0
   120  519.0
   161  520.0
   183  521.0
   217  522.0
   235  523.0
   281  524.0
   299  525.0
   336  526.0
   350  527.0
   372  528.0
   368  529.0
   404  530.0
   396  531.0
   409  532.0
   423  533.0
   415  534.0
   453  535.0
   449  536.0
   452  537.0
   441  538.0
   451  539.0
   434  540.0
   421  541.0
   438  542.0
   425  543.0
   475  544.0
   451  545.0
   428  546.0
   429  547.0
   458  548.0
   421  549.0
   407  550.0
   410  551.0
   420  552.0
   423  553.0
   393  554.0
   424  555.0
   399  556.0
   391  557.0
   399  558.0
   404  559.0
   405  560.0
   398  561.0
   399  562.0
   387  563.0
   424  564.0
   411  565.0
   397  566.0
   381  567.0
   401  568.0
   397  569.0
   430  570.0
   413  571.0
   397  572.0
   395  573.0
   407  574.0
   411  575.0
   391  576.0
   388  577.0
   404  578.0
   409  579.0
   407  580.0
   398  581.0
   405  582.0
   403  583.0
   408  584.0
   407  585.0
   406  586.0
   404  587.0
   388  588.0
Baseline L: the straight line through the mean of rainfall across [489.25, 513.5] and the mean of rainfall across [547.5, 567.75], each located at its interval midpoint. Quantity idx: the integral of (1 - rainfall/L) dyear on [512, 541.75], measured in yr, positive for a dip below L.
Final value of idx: 6.6 yr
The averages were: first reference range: 351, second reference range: 407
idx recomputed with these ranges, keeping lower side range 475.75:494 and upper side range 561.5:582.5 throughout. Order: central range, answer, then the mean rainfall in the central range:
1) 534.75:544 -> -0.3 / 442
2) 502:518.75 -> 9.4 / 200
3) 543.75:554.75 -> -0.2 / 427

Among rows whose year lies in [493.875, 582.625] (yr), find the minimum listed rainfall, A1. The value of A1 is 85.5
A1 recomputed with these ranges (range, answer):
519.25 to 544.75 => 161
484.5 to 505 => 324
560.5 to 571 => 381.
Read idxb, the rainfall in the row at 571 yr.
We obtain 413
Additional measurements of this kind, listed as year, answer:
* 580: 407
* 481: 479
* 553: 423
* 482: 506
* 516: 85.5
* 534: 415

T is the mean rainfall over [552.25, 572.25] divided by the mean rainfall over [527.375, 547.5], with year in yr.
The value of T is 0.95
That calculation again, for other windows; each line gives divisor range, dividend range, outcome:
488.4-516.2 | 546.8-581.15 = 1.23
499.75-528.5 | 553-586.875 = 1.71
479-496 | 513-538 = 0.60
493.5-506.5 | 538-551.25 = 1.08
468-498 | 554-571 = 0.87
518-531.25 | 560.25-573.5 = 1.45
